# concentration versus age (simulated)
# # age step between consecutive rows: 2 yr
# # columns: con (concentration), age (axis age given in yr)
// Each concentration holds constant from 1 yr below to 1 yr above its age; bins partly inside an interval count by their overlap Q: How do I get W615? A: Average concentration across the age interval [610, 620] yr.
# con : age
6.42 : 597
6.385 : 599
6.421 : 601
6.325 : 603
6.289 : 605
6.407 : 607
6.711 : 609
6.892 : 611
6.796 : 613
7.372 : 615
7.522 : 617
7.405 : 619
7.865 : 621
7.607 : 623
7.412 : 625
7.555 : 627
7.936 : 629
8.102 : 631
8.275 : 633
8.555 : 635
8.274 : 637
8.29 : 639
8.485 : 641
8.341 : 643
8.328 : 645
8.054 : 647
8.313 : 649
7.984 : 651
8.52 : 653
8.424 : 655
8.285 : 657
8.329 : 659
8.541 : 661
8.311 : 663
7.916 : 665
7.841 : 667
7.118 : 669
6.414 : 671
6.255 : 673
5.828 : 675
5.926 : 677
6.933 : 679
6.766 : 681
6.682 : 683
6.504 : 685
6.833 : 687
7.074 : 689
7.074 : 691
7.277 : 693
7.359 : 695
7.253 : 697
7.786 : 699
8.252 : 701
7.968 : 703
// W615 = 7.2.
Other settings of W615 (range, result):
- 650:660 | 8.31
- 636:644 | 8.35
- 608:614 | 6.8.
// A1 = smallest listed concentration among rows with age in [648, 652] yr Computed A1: 7.984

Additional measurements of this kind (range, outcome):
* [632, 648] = 8.054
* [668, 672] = 6.414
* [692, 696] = 7.277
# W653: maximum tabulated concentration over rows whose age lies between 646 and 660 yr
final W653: 8.52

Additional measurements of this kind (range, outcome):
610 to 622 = 7.865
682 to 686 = 6.682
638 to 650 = 8.485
